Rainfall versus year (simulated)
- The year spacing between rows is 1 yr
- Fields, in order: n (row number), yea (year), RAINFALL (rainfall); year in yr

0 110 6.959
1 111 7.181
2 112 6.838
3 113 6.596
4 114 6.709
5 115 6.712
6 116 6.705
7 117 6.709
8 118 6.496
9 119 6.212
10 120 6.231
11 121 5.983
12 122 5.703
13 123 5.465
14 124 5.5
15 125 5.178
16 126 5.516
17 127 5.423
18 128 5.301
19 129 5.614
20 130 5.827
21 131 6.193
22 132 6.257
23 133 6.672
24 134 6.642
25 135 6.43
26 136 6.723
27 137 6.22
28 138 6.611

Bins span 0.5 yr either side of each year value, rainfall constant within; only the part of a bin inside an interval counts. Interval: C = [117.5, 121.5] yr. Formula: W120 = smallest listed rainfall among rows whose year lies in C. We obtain 5.983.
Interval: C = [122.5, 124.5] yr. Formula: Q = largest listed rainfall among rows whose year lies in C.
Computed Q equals 5.5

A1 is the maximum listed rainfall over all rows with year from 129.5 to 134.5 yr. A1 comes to 6.672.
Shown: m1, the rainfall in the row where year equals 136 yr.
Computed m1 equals 6.723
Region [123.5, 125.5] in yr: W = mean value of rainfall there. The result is 5.34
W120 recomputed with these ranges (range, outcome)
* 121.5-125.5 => 5.178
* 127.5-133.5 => 5.301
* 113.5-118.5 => 6.496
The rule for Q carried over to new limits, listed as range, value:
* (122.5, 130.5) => 5.827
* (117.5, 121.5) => 6.496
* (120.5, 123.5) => 5.983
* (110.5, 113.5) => 7.181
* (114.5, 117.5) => 6.712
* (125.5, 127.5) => 5.516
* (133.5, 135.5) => 6.642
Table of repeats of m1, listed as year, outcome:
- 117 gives 6.709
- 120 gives 6.231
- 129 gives 5.614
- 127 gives 5.423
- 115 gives 6.712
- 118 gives 6.496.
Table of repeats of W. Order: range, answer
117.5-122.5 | 6.12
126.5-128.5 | 5.36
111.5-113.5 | 6.72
